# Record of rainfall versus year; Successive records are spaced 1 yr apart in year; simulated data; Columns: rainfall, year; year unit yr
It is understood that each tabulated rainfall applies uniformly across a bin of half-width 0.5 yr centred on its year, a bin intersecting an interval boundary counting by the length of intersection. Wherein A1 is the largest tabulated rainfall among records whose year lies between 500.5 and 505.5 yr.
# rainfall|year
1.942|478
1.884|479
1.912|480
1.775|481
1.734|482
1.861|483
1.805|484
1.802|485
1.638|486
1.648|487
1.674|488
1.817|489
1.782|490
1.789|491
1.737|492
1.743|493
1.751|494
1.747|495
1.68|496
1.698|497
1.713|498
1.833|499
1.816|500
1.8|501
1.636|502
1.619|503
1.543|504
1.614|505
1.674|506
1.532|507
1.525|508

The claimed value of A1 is 1.8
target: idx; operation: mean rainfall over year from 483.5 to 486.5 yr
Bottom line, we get 1.75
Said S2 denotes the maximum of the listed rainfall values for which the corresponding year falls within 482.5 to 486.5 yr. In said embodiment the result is 1.861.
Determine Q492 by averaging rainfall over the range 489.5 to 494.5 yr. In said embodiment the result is 1.76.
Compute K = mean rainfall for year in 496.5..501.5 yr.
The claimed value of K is 1.77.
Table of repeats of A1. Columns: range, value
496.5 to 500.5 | 1.833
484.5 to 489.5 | 1.817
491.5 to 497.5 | 1.751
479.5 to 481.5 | 1.912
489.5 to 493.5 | 1.789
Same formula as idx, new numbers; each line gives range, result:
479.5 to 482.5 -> 1.81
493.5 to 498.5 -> 1.72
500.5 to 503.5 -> 1.68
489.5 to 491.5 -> 1.79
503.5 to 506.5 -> 1.61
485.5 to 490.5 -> 1.71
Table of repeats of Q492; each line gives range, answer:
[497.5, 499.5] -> 1.77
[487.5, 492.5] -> 1.76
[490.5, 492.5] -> 1.76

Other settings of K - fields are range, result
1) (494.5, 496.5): 1.71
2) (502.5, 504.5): 1.58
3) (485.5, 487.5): 1.64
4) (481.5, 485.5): 1.8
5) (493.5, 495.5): 1.75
